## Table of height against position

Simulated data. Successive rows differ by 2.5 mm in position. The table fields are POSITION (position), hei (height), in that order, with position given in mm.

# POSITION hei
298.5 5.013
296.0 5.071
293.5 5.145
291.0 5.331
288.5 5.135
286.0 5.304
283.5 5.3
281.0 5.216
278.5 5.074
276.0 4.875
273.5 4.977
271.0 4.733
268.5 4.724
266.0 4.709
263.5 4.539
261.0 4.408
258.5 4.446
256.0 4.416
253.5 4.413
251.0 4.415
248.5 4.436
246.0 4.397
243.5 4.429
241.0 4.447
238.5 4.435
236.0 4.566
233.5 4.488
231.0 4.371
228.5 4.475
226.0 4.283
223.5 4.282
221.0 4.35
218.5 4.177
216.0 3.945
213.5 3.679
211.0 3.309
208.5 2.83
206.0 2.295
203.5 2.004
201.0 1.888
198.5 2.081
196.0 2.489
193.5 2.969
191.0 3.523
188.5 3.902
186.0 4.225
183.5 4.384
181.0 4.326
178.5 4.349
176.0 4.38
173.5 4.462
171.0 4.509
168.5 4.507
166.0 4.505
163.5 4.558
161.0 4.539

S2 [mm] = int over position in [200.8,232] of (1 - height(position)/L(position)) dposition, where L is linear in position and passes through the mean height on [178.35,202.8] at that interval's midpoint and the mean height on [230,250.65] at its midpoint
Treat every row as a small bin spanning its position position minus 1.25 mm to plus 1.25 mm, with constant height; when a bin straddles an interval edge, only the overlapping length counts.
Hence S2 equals 2.9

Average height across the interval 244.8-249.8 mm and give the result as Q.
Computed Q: 4.42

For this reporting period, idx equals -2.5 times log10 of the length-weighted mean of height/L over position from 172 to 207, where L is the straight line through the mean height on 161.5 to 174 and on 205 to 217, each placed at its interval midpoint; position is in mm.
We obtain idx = 0.16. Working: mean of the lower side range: 4.51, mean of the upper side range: 3.22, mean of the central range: 3.39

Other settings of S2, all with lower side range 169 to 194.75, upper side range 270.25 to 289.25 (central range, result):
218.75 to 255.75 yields 2.02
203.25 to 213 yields 3.62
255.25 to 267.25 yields 0.96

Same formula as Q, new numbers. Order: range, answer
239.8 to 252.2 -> 4.42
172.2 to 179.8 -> 4.4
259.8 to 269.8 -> 4.6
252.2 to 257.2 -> 4.41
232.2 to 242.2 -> 4.48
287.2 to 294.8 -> 5.2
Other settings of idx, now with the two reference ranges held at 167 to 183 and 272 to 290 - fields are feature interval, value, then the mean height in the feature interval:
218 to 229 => 0.10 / 4.31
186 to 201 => 0.45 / 3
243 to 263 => 0.12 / 4.42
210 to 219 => 0.24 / 3.76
